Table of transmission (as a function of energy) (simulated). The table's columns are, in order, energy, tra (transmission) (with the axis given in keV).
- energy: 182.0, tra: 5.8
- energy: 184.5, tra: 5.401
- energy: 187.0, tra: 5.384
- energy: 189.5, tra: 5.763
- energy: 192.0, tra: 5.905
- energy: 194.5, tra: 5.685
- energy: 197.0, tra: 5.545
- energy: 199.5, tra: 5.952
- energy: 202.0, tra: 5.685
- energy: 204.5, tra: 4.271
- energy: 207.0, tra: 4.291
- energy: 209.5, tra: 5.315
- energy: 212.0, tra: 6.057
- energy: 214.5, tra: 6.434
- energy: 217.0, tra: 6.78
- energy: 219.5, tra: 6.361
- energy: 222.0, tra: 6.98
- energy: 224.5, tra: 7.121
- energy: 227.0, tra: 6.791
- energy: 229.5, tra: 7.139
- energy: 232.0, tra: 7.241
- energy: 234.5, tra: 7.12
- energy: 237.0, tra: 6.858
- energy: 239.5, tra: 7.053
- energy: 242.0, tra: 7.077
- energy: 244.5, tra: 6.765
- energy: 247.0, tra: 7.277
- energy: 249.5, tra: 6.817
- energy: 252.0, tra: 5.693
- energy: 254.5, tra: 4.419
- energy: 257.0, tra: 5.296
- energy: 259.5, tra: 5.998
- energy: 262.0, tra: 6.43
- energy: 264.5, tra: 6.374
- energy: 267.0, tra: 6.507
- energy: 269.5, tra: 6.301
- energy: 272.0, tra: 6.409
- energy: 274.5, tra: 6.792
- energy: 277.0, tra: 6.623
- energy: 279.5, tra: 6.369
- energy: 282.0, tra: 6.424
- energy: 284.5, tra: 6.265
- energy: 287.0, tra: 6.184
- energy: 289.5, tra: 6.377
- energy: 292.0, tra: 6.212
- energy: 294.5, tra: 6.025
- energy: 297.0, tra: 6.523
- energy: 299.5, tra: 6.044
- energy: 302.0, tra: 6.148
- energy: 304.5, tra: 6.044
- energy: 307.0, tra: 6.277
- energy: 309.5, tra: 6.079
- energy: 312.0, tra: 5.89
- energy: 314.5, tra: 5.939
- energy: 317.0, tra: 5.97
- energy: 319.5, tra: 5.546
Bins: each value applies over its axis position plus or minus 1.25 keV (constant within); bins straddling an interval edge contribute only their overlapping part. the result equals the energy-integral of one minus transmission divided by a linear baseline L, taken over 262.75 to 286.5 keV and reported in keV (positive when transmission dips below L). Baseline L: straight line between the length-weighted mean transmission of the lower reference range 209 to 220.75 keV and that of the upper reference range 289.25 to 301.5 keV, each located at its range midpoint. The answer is -0.8 keV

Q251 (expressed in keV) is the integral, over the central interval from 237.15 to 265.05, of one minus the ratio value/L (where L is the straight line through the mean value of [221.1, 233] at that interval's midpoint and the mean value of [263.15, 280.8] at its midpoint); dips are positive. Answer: 1.8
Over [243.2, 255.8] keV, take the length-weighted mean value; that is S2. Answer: 6.19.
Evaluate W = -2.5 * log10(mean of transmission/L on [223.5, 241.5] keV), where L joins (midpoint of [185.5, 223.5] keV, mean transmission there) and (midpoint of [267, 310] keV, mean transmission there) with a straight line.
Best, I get -0.184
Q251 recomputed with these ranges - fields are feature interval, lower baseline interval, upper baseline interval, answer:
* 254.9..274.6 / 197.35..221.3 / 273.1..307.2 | -0.1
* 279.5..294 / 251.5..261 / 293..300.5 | -0.7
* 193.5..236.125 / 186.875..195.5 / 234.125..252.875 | 0.5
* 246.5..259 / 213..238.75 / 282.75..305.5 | 1.5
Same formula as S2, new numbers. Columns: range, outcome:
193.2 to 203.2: 5.72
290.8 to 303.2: 6.19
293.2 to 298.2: 6.27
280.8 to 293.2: 6.29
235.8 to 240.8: 6.96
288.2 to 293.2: 6.29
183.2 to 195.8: 5.63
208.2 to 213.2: 5.67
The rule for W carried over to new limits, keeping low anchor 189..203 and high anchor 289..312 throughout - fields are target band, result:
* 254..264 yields 0.060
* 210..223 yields -0.107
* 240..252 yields -0.153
